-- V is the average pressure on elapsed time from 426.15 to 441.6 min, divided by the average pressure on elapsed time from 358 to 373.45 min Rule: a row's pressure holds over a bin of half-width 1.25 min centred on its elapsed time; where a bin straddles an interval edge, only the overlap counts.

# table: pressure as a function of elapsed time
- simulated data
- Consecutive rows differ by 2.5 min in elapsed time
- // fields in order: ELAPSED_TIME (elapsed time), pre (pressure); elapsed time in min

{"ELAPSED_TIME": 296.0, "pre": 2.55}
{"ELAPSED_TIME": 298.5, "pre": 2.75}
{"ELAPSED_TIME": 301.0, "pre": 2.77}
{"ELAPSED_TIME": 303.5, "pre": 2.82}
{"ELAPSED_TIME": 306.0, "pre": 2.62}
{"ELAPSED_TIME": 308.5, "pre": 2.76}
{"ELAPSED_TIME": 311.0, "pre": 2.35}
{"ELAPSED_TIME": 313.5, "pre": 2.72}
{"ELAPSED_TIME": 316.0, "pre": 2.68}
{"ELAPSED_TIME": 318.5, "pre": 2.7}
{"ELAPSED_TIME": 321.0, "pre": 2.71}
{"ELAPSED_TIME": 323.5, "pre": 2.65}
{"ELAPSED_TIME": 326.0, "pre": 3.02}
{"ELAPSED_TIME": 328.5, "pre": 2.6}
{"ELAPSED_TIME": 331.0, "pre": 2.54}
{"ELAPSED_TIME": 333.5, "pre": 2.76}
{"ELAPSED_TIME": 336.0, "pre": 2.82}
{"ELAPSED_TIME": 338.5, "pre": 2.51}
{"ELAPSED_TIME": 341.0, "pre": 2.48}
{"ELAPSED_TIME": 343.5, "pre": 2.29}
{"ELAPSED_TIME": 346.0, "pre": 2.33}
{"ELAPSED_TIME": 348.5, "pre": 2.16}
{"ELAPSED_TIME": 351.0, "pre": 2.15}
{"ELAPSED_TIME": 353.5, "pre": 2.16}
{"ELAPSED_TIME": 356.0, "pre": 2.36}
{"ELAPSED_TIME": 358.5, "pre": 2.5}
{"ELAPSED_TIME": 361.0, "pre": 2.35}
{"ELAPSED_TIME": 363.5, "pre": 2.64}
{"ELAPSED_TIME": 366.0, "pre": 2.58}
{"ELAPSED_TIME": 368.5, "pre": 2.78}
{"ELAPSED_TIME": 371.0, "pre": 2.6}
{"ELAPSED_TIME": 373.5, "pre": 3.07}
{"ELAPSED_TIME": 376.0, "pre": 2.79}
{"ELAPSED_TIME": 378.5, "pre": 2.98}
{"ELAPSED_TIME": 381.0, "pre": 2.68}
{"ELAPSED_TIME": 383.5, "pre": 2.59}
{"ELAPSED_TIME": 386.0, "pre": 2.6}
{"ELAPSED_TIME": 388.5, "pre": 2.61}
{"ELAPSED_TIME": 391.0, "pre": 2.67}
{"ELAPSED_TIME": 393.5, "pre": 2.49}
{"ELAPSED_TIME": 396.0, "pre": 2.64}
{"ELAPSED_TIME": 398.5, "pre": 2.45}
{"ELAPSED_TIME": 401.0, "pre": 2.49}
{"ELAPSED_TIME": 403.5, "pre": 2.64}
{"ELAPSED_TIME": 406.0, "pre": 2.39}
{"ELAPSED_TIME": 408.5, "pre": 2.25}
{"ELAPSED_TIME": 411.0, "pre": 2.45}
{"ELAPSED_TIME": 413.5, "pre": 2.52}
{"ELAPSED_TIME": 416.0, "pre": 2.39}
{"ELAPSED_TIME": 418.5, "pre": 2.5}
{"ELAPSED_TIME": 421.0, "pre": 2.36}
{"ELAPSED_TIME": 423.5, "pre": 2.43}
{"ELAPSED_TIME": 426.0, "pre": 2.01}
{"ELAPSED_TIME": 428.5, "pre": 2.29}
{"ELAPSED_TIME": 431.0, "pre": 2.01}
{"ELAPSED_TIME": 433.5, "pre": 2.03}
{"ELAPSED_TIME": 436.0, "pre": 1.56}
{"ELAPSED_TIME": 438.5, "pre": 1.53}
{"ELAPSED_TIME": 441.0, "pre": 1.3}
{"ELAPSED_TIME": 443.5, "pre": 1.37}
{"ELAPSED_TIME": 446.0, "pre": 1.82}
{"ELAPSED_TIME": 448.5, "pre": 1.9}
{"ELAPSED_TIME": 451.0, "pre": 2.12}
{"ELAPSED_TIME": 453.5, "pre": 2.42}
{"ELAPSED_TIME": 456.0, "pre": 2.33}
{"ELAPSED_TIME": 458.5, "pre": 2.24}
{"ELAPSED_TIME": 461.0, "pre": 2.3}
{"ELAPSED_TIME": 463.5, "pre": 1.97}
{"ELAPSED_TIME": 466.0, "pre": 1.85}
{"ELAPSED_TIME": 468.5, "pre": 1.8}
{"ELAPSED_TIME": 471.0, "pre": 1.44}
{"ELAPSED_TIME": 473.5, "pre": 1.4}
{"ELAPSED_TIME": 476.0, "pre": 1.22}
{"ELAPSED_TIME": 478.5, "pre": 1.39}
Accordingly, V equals 0.7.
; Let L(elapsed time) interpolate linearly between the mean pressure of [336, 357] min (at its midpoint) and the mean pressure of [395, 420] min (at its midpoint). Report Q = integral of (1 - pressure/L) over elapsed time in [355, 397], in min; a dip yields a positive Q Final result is -4.3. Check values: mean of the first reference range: 2.33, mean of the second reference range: 2.47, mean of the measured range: 2.64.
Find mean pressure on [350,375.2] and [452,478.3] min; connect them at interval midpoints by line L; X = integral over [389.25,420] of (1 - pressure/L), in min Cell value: -3.1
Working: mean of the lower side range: 2.53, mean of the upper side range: 1.88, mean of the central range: 2.49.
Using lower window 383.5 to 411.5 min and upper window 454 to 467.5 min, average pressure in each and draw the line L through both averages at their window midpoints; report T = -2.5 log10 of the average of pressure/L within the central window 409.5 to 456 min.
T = 0.13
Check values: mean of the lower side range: 2.52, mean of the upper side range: 2.15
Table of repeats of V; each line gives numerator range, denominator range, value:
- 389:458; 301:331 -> 0.82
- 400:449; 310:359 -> 0.84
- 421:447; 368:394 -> 0.68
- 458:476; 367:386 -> 0.65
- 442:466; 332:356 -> 0.85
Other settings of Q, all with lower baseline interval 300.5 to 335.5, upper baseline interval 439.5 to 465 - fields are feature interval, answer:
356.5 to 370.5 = -0.6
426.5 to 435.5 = 0.1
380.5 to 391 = -1.3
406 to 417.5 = -1.1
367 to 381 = -2.5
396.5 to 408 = -1.3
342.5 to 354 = 1.4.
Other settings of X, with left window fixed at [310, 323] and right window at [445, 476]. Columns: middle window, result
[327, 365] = 0.7 min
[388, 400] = -1.6 min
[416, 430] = -1.3 min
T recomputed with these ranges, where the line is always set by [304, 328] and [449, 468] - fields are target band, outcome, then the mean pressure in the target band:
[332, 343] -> 0.00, 2.62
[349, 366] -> 0.07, 2.37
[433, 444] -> 0.40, 1.54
